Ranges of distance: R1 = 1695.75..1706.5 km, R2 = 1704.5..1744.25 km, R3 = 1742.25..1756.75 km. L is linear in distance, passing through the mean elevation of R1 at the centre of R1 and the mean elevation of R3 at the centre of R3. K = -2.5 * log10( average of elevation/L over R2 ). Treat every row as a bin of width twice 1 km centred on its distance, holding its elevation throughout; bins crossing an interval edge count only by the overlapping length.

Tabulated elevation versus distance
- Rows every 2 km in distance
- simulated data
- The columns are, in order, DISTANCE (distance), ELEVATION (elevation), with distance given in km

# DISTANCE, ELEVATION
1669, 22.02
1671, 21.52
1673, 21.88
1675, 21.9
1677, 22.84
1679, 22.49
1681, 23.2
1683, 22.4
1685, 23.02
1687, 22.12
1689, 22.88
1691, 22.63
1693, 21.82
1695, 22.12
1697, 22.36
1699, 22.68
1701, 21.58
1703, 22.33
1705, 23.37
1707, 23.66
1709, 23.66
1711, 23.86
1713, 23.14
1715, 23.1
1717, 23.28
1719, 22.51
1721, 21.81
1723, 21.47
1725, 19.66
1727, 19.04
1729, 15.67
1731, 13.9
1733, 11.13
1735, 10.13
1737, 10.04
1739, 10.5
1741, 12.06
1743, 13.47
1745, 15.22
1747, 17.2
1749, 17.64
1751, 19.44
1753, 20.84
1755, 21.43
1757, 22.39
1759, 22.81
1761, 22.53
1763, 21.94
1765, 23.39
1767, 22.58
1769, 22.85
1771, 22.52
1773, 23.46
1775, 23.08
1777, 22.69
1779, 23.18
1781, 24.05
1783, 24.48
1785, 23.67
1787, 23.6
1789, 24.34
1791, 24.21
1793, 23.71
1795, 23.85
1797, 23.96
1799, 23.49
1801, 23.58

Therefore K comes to 0.14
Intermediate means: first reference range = 22.5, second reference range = 18.2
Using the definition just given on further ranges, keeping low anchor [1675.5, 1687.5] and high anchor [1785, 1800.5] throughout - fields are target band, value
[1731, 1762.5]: 0.382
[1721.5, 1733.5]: 0.319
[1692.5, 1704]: 0.033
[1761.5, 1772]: 0.044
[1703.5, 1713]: -0.026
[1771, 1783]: 0.017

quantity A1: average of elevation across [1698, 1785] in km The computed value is 20.2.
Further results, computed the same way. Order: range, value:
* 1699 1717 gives 23.1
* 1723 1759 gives 16.2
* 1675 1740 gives 20.5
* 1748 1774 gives 21.8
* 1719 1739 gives 15.9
